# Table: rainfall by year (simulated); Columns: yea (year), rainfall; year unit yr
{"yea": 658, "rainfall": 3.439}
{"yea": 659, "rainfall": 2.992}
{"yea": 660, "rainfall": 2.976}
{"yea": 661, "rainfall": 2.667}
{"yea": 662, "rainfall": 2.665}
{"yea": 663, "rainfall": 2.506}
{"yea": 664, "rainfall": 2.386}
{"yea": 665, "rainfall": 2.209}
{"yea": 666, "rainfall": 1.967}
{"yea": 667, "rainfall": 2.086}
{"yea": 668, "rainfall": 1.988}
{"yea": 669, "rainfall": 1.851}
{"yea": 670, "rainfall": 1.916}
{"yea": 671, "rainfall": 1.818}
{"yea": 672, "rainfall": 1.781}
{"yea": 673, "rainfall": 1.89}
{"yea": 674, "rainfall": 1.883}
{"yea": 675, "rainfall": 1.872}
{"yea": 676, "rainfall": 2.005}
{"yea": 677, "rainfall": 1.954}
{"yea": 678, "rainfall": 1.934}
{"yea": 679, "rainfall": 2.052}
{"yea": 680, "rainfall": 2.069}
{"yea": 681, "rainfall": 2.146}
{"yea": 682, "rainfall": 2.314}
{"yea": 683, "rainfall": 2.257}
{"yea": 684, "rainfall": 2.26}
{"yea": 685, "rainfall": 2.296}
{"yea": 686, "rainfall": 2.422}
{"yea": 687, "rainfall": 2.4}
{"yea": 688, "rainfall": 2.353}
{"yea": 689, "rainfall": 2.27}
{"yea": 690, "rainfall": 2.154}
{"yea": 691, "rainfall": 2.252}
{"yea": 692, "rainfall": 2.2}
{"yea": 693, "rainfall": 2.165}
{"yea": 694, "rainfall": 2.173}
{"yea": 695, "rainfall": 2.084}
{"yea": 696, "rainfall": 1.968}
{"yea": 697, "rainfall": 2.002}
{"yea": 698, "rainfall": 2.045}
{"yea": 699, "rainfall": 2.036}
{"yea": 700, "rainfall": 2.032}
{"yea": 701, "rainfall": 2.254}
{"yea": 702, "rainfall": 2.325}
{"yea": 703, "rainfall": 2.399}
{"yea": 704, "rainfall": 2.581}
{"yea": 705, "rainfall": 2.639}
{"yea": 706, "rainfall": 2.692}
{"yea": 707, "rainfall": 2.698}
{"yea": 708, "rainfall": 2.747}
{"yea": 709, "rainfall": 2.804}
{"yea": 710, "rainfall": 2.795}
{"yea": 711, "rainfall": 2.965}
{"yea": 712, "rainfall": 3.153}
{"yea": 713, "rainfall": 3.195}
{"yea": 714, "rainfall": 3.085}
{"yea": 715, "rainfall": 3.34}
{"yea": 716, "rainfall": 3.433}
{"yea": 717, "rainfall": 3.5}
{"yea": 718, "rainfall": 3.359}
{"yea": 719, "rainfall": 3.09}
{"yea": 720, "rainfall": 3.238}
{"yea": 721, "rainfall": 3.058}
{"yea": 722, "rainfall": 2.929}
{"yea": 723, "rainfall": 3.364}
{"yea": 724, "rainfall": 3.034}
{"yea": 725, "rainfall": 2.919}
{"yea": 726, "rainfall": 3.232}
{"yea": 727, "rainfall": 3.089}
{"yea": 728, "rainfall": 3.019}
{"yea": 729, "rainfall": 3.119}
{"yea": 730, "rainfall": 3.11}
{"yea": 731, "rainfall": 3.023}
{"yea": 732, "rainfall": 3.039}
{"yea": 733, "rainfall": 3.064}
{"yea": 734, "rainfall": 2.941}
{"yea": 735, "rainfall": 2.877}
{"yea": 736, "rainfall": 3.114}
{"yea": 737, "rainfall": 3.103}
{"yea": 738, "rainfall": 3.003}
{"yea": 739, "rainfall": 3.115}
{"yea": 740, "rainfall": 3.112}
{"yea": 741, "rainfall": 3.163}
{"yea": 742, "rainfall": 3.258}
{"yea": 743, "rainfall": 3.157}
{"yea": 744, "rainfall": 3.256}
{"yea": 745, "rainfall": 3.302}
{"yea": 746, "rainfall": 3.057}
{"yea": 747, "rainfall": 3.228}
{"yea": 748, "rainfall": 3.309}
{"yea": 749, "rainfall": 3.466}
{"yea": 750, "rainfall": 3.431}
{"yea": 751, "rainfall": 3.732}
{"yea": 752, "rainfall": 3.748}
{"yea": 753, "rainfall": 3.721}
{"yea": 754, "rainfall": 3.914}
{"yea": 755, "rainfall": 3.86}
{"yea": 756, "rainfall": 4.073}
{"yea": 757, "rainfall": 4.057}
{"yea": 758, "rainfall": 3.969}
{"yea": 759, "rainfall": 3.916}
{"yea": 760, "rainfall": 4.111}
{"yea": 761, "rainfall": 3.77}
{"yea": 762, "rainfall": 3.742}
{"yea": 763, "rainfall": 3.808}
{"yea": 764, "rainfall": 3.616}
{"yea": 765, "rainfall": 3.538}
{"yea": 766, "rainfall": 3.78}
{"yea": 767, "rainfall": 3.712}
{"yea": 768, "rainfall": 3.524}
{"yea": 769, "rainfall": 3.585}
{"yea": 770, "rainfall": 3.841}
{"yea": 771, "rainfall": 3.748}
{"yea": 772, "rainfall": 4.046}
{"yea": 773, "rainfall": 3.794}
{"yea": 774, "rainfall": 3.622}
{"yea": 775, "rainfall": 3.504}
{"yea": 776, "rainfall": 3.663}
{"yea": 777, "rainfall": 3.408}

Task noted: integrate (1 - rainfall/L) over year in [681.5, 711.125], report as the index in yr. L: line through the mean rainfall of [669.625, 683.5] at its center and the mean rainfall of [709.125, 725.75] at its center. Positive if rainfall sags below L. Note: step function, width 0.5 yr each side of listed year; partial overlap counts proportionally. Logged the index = 2.3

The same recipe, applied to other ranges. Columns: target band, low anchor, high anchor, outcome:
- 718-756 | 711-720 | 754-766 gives 3.3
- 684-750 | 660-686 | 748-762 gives 4.5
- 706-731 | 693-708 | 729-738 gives -3.6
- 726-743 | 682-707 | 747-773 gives 0.5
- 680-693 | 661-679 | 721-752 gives 0.4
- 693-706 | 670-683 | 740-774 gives 1.2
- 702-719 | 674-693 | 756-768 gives -1.3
